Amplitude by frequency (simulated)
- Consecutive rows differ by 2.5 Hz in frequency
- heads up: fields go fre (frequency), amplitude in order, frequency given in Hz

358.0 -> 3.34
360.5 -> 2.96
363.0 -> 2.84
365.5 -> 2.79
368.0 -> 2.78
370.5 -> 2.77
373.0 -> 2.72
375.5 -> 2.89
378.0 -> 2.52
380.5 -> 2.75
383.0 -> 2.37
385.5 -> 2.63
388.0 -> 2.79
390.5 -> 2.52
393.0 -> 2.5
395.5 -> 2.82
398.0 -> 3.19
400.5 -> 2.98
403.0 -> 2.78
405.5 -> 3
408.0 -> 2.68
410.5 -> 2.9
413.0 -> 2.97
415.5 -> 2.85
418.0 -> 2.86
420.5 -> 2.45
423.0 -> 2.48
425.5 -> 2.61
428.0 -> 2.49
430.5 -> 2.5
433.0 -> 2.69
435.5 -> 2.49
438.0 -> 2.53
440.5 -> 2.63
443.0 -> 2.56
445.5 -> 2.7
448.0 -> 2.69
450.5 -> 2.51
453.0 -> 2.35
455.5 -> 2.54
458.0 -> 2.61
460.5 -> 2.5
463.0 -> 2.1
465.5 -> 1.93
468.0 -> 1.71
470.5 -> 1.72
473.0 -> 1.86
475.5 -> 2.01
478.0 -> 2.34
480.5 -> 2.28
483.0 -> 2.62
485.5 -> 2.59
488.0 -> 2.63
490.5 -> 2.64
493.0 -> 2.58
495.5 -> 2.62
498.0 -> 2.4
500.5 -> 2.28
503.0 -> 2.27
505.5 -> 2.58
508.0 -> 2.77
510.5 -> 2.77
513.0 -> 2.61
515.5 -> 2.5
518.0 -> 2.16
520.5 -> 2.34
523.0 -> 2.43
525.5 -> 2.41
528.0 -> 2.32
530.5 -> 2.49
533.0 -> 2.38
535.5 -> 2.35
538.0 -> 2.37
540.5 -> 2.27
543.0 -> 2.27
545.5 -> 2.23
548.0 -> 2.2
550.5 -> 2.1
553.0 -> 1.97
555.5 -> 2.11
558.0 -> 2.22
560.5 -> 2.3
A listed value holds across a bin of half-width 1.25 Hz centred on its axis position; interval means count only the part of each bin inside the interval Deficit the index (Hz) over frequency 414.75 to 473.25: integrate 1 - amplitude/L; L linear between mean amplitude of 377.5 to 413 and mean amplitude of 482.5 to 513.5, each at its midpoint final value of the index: 5.05 Hz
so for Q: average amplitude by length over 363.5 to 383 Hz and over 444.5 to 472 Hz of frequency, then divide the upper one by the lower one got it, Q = 0.8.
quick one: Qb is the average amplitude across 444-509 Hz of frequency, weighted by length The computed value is 2.38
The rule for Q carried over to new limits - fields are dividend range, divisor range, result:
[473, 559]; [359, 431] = 0.87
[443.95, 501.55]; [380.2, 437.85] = 0.87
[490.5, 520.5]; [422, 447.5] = 0.97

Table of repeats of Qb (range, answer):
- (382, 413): 2.77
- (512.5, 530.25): 2.39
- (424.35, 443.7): 2.56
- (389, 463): 2.66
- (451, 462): 2.49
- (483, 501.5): 2.54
